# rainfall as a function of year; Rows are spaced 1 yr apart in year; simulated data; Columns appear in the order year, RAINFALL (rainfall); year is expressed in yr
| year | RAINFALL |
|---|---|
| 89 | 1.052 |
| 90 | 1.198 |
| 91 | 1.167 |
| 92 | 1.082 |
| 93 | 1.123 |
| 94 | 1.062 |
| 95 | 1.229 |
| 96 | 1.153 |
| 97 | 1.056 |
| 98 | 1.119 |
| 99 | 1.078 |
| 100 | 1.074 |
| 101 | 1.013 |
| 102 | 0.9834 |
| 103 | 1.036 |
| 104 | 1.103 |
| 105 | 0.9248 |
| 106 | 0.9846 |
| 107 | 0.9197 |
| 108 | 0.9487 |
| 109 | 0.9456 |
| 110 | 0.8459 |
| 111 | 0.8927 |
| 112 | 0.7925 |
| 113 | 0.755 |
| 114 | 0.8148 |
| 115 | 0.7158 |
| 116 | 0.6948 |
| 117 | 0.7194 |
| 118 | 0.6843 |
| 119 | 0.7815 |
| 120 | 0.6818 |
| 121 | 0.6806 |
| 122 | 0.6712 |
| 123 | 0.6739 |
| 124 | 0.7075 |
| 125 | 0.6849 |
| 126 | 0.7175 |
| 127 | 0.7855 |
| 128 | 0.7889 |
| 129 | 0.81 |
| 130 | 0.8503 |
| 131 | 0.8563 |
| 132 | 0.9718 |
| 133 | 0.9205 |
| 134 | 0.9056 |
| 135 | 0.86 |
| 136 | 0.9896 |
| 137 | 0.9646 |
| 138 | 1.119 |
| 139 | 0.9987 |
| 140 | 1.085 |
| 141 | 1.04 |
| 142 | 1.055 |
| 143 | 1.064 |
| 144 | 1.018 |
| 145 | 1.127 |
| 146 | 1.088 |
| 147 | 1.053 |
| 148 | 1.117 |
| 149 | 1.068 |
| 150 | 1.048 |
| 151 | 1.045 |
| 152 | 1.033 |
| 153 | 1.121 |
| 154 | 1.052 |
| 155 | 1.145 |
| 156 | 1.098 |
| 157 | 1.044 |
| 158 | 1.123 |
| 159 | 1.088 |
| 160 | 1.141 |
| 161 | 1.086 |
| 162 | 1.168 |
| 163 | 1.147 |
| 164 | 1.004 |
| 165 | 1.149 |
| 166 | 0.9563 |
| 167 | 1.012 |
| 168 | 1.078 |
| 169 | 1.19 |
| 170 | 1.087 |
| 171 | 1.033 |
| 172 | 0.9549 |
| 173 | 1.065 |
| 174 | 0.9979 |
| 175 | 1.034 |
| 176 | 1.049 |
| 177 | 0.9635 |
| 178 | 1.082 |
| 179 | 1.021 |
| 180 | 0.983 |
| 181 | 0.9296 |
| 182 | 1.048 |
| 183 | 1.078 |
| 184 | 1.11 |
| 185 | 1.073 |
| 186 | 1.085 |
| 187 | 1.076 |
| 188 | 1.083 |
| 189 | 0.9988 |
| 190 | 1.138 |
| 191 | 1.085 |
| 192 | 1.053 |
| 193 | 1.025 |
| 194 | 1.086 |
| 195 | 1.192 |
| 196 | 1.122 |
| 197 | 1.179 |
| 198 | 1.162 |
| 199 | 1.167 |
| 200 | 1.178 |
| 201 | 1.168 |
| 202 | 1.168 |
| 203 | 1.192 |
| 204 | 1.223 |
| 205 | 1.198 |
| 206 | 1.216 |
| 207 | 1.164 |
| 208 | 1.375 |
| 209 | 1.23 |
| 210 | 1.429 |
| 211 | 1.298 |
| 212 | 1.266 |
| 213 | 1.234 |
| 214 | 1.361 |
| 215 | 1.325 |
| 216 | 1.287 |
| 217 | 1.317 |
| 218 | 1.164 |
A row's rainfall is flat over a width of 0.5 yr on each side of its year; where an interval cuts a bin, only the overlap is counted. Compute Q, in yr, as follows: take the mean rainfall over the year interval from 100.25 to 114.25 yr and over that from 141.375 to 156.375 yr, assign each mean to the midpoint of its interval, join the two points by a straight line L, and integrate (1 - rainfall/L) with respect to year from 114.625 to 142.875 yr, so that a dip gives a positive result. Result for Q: 4.7 yr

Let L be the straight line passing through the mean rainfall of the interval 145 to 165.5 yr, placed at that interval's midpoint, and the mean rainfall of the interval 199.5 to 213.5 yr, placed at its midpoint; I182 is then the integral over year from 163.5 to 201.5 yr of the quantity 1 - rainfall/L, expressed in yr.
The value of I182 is 3.22 yr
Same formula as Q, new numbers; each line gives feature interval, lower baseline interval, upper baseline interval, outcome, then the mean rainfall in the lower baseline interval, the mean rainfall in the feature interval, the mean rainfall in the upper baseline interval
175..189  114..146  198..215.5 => 0.98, 0.862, 1.04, 1.24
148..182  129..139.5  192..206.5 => -0.69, 0.937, 1.06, 1.16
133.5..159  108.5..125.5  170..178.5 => -4.59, 0.75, 1.05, 1.03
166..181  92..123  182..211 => 0.80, 0.915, 1.03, 1.15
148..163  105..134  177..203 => -2.28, 0.8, 1.09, 1.09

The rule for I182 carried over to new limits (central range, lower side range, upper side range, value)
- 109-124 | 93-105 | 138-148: 4.53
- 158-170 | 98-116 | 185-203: -0.48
